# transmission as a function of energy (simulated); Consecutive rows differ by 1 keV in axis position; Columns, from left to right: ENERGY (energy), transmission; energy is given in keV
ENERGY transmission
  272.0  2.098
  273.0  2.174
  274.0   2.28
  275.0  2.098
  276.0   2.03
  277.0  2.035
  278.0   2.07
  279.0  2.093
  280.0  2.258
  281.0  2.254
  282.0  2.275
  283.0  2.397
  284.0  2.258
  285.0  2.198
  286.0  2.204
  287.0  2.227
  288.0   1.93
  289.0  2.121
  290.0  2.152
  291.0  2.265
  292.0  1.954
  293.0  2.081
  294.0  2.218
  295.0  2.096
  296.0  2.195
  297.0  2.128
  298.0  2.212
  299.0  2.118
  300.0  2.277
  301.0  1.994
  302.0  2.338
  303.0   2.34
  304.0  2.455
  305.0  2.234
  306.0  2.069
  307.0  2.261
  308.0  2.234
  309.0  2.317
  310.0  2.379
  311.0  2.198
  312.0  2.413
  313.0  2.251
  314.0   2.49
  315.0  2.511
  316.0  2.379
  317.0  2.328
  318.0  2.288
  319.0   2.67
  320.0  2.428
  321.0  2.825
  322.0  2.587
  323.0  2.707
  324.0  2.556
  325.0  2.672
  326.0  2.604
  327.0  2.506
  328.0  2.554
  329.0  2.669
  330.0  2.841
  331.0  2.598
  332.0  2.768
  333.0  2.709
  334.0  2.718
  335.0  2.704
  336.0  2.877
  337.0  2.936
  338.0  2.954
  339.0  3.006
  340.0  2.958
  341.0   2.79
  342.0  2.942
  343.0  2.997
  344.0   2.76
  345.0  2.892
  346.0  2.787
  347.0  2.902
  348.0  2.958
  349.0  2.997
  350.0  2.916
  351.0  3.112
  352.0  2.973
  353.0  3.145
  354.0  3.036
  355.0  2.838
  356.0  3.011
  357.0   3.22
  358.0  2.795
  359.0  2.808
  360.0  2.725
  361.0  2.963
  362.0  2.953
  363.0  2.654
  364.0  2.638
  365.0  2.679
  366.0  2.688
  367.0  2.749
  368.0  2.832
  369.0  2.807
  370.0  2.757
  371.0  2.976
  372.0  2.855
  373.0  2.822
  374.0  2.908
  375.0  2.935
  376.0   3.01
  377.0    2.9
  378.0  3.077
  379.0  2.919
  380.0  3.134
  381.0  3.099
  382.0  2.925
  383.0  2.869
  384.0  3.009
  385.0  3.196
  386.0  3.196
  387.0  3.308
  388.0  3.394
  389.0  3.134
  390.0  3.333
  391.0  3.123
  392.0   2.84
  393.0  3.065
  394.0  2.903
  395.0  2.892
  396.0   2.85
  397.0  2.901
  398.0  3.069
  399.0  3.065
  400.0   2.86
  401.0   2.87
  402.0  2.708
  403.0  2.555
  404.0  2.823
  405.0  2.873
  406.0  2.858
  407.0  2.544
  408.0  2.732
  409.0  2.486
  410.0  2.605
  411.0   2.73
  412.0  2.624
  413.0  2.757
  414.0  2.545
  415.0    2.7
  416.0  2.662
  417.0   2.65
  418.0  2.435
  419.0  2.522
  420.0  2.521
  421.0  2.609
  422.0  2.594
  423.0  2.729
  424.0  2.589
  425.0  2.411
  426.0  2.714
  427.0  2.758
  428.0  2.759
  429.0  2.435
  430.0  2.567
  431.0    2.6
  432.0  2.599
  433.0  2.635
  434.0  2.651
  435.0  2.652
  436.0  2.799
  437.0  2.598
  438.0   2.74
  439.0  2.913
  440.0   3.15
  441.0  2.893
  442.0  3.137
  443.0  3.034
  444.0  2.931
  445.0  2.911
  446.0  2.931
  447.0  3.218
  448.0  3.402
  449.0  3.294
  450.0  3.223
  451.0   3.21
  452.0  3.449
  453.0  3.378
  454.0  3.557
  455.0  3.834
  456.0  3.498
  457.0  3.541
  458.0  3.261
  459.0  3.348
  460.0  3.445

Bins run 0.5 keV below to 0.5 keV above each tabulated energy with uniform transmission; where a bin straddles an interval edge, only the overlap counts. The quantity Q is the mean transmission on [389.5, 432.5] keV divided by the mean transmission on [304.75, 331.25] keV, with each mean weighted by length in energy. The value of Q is 1.1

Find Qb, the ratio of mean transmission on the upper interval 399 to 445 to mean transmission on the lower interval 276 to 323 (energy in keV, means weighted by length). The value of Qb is 1.2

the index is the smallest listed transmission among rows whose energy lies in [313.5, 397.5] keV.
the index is 2.288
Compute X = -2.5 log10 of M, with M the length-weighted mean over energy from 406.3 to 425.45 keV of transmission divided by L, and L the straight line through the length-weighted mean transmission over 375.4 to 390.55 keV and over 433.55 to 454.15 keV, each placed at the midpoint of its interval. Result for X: 0.18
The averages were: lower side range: 3.1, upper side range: 3.04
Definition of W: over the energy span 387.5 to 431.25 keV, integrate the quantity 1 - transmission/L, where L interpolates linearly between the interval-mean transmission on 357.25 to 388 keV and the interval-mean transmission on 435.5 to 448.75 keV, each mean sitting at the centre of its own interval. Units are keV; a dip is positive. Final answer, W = 2.8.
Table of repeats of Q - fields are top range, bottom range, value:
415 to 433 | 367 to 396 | 0.87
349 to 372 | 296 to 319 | 1.26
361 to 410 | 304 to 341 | 1.14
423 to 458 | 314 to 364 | 1.07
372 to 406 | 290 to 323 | 1.30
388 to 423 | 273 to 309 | 1.28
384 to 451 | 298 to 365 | 1.07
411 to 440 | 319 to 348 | 0.96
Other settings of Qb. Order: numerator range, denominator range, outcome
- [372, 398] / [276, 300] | 1.40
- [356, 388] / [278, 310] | 1.33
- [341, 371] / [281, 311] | 1.31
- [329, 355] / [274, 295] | 1.34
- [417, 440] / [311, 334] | 1.03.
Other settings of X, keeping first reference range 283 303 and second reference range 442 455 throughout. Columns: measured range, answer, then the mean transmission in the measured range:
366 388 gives -0.086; 2.97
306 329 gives -0.055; 2.46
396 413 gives 0.060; 2.77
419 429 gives 0.172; 2.62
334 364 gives -0.144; 2.91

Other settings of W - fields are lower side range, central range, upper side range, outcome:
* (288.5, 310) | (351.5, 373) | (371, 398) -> -0.43 keV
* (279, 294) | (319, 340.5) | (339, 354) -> 0.08 keV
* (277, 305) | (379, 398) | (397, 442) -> -3.57 keV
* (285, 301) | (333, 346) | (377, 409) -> -1.77 keV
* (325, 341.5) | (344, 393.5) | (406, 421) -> -4.76 keV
